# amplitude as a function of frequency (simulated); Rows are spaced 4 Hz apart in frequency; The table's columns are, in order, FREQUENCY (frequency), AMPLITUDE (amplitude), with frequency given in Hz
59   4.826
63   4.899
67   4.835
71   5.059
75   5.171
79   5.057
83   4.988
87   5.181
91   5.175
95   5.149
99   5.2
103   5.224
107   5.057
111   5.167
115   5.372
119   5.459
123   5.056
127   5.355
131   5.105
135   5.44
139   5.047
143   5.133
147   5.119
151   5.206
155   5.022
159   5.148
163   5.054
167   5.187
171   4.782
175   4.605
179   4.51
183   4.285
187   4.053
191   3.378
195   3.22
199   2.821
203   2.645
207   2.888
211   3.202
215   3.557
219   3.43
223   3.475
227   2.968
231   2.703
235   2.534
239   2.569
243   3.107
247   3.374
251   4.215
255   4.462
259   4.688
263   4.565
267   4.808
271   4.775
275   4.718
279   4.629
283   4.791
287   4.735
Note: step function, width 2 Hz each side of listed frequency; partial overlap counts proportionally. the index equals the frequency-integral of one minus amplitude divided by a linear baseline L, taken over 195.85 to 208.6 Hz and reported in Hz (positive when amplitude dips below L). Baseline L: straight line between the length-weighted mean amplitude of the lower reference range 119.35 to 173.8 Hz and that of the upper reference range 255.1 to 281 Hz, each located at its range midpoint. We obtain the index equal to 5.4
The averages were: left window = 5.13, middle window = 2.82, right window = 4.68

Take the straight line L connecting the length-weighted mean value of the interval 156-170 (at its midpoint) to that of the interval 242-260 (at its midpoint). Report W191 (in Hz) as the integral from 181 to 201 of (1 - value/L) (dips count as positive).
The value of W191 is 5.0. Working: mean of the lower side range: 5.1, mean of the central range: 3.55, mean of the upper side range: 3.98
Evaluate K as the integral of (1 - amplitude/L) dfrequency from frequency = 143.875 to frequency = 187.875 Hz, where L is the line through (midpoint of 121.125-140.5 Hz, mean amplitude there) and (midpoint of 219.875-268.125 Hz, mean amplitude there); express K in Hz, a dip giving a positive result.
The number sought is -1.2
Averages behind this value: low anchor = 5.21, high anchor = 3.6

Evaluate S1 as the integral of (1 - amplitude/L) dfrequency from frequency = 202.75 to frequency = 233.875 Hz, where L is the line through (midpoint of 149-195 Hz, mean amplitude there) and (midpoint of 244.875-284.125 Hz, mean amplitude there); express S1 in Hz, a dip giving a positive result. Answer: 9.8 Hz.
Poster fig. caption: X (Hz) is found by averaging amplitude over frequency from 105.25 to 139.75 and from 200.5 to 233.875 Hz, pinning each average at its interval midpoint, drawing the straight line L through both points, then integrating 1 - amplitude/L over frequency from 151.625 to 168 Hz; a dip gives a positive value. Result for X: -2.68 Hz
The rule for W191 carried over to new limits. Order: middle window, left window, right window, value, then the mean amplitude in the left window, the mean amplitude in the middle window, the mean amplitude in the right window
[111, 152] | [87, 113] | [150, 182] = -1.5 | 5.16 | 5.23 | 4.91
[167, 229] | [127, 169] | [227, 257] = 7.9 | 5.16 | 3.64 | 3.26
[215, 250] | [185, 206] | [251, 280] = 7.6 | 3.21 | 3.08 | 4.63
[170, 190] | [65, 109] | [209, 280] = -0.3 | 5.1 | 4.38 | 3.75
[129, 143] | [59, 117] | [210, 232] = -2.4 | 5.1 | 5.19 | 3.25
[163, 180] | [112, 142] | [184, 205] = -3.7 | 5.25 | 4.82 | 3.27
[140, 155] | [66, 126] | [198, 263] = -2.3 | 5.15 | 5.13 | 3.34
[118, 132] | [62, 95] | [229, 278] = -1.4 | 5.06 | 5.24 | 3.89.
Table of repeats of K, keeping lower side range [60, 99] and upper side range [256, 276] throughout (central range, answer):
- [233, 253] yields 6.7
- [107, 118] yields -0.6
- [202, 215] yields 4.8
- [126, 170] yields -2.0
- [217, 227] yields 3.0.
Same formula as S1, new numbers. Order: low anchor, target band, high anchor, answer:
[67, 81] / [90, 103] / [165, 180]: -0.5 Hz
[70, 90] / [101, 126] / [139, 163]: -0.6 Hz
